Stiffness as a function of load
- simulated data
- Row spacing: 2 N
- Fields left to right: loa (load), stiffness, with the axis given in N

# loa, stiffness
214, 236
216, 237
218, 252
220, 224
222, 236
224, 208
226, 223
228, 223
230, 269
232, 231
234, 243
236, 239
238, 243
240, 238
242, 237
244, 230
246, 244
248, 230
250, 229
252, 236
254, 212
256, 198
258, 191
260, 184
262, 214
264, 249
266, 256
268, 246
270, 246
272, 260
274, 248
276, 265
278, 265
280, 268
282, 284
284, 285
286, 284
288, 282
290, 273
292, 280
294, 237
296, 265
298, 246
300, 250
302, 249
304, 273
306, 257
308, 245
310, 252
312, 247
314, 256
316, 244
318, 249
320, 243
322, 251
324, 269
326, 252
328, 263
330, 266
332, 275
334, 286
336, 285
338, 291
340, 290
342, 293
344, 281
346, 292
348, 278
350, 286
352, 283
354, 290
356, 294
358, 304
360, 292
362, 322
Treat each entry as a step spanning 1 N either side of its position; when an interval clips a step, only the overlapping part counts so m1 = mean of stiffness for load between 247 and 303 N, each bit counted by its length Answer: 248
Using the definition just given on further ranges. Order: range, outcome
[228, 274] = 233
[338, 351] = 287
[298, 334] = 256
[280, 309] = 265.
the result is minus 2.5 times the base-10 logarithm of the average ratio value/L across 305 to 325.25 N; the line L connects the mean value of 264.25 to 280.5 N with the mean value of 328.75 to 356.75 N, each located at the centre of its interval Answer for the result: 0.09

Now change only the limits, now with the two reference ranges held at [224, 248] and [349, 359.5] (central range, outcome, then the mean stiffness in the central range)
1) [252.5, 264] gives 0.20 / 206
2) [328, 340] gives 0.01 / 280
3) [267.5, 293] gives -0.05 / 269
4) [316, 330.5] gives 0.09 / 255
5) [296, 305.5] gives 0.05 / 256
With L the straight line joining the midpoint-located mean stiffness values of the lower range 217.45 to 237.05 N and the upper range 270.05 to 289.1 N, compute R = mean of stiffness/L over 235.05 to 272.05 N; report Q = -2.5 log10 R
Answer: 0.10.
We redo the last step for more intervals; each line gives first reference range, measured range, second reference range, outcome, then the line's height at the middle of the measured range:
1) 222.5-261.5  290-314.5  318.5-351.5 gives 0.01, 258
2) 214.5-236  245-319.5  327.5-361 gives 0.05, 259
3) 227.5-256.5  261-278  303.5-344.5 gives -0.02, 245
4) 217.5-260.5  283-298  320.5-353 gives -0.07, 254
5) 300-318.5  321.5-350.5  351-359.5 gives -0.01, 276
